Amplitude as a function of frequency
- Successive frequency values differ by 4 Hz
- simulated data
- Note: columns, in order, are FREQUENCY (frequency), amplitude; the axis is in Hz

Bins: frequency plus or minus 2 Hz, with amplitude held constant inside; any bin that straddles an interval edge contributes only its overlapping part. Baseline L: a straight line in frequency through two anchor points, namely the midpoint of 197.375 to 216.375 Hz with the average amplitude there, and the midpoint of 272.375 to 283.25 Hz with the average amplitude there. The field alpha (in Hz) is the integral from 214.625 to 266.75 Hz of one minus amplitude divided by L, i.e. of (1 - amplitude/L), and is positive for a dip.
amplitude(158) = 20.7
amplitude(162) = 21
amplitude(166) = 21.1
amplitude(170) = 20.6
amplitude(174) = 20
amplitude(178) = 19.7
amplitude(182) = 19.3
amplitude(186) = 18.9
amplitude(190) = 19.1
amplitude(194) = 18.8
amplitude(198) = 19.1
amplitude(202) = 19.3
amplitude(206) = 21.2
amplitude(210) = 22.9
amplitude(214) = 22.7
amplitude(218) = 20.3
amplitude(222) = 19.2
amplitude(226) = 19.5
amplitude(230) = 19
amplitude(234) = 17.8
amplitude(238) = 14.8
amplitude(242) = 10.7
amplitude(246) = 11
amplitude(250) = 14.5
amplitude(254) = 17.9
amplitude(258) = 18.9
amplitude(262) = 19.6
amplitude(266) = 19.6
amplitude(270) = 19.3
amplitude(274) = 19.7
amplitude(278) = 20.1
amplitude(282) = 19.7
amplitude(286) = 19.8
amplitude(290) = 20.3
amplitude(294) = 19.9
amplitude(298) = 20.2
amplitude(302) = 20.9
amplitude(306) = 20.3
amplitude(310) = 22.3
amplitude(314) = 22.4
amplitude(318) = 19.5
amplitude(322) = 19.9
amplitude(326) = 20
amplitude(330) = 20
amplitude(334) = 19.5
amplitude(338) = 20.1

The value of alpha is 8.4 Hz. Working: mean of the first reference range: 21.2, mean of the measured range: 17.2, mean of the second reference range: 19.8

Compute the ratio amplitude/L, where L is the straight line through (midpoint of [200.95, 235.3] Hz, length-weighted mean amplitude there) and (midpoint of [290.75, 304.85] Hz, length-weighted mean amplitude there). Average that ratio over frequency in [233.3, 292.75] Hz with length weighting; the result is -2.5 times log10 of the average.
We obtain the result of 0.155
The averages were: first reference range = 20.3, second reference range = 20.3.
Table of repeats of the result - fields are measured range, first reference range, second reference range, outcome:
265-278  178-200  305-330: 0.028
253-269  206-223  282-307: 0.087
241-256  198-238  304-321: 0.424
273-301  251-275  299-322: -0.003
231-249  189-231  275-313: 0.406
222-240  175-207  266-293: 0.095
